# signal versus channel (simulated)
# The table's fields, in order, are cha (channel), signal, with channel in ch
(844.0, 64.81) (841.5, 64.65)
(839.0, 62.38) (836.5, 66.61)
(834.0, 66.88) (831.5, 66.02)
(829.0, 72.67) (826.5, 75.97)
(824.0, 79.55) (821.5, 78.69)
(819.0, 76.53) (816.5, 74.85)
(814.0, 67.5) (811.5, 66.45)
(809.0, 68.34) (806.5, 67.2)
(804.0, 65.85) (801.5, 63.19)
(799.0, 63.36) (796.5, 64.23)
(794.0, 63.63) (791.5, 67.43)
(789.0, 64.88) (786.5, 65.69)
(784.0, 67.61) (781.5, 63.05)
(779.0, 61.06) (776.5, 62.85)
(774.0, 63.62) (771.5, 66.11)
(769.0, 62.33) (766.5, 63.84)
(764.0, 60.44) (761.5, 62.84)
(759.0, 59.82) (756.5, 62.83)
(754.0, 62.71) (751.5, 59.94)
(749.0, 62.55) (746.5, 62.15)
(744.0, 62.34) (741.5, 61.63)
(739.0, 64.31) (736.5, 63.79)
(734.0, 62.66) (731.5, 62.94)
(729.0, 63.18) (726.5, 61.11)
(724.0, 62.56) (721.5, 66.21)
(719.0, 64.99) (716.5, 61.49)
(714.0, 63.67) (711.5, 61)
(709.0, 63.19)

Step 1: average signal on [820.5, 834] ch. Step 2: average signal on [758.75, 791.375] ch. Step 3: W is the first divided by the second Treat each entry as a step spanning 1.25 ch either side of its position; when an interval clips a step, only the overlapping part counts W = 1.16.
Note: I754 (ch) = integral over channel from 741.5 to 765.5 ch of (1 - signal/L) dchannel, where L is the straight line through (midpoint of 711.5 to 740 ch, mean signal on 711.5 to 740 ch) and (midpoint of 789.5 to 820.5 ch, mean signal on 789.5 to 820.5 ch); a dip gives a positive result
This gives 1.1 ch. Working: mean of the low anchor 63.2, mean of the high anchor 67.4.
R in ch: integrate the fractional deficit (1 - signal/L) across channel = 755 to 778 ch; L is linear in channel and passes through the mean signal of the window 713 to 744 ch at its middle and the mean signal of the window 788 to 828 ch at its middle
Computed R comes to 1.2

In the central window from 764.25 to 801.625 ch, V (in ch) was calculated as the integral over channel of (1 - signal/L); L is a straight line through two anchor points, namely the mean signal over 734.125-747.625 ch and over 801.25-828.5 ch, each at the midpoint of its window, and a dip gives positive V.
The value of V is 2.0 ch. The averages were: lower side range 62.8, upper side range 71.6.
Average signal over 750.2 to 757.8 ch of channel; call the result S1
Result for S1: 61.8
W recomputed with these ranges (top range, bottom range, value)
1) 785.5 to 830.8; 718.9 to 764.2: 1.11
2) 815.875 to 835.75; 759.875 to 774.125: 1.17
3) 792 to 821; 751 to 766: 1.10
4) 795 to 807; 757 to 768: 1.04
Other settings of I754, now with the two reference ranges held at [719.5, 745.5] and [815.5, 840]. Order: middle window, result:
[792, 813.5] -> 1.3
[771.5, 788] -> 0.8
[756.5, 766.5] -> 0.6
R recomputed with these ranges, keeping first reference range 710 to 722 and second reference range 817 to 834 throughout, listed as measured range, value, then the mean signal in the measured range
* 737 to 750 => 0.67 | 62.7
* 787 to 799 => 1.04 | 64.9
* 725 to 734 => 0.31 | 62.4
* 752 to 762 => 0.83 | 61.8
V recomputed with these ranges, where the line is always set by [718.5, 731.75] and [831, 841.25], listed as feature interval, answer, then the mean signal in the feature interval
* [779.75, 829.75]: -3.0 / 68.7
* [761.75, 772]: 0.2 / 62.9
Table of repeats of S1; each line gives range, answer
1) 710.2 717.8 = 62.1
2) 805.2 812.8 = 67.3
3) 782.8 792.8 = 66.4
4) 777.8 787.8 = 64.4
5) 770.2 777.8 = 64.2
